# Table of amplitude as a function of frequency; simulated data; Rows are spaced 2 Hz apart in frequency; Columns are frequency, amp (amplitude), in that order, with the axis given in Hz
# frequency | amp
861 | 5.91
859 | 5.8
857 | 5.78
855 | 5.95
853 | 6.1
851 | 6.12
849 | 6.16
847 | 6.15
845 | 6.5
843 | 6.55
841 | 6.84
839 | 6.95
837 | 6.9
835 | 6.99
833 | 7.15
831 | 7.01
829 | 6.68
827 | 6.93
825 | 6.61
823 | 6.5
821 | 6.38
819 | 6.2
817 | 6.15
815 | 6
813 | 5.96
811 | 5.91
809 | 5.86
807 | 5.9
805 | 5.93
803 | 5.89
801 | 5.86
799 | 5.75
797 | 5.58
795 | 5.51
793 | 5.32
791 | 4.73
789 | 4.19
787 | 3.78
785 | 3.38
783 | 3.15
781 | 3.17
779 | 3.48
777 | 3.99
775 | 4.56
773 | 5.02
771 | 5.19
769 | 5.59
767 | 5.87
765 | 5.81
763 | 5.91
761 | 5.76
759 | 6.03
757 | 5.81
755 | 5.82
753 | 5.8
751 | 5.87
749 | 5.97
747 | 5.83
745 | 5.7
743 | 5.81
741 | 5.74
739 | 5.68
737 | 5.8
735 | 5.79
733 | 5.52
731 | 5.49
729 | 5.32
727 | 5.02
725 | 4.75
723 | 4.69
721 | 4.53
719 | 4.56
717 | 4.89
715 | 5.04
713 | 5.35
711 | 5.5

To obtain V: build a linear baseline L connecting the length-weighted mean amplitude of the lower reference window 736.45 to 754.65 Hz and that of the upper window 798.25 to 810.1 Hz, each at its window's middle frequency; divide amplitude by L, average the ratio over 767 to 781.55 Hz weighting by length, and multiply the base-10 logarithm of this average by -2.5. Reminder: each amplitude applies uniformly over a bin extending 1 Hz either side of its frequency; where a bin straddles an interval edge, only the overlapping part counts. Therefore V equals 0.266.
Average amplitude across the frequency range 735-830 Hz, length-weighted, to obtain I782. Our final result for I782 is 5.5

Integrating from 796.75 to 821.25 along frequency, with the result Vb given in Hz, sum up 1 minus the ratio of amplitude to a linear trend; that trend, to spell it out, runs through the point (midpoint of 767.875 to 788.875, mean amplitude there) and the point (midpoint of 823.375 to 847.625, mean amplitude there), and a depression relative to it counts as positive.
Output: -1.8 Hz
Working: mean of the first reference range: 4.14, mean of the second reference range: 6.77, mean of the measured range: 5.95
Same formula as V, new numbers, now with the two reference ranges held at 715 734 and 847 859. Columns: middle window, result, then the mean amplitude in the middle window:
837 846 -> -0.139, 6.73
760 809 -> 0.098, 4.99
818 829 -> -0.134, 6.54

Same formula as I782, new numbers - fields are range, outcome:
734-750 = 5.79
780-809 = 4.9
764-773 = 5.55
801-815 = 5.91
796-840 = 6.32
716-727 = 4.71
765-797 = 4.54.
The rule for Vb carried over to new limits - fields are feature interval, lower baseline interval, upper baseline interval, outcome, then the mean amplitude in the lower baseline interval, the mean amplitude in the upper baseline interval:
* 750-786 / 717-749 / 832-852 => 4.6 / 5.35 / 6.63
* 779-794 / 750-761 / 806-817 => 5.0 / 5.86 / 5.95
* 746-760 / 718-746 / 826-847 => -0.6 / 5.31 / 6.82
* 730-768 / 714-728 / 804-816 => -4.8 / 4.78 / 5.93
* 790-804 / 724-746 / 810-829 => 1.3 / 5.51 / 6.31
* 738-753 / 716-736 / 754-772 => -1.0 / 5.06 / 5.75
